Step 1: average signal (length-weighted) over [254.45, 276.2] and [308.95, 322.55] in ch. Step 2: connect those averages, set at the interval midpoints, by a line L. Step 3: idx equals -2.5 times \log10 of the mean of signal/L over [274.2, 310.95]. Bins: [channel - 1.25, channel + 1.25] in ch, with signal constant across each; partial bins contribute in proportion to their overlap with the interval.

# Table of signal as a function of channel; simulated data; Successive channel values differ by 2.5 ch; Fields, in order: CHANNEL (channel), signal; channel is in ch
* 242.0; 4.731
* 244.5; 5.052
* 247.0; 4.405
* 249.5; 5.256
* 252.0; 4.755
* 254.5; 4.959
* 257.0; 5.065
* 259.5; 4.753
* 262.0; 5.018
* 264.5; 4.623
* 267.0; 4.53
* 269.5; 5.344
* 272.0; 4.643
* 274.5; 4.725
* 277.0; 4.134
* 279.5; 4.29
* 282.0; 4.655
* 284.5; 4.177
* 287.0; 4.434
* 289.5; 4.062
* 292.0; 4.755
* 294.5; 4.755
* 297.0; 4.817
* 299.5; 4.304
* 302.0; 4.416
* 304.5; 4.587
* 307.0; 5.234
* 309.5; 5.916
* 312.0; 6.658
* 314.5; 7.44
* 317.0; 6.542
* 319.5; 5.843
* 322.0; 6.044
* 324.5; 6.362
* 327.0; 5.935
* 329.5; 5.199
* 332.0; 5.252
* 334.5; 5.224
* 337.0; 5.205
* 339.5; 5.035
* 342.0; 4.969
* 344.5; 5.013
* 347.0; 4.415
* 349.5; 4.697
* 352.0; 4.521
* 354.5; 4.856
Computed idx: 0.23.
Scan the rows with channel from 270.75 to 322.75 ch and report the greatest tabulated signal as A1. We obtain 7.44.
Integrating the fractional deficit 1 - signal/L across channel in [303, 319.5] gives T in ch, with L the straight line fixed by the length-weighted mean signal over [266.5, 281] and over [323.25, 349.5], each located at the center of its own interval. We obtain -3.4 ch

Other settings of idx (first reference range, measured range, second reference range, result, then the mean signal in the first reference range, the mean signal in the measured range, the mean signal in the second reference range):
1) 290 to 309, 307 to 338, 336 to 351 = -0.23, 4.72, 5.94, 4.88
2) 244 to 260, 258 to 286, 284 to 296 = 0.01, 4.89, 4.63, 4.46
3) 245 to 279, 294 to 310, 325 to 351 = 0.03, 4.78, 4.82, 5.13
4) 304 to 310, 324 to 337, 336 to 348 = -0.10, 5.24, 5.51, 4.93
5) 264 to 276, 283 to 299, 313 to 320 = 0.25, 4.77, 4.49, 6.69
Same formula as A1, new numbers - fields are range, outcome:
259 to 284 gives 5.344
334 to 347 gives 5.224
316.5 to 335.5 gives 6.542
